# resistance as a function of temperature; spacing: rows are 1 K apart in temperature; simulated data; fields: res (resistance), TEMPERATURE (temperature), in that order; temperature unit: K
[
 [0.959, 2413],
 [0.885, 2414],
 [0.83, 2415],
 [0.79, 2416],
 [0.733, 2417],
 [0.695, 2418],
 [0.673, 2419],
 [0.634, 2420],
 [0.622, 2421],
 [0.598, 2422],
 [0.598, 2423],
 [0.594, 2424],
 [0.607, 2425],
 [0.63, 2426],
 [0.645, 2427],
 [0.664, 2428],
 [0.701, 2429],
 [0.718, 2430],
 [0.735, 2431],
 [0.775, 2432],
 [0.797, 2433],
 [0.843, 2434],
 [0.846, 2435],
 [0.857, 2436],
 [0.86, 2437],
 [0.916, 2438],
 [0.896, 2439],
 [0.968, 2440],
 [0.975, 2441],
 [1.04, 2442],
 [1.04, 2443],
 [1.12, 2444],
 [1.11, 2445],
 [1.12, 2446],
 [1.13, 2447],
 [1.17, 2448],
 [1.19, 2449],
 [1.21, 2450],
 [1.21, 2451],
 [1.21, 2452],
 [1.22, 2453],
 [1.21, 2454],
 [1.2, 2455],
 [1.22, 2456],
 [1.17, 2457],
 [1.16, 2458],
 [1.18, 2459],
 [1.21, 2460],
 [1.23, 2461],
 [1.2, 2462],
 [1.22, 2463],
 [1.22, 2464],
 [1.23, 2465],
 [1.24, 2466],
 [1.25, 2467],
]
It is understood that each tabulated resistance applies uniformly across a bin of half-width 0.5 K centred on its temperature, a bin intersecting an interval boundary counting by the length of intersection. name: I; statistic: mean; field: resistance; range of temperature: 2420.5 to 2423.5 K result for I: 0.606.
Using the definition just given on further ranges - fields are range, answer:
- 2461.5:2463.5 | 1.21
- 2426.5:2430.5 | 0.682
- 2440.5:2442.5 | 1.01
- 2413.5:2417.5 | 0.809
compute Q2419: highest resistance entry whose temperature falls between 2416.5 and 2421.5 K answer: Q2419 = 0.733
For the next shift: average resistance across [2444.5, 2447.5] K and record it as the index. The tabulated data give 1.12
